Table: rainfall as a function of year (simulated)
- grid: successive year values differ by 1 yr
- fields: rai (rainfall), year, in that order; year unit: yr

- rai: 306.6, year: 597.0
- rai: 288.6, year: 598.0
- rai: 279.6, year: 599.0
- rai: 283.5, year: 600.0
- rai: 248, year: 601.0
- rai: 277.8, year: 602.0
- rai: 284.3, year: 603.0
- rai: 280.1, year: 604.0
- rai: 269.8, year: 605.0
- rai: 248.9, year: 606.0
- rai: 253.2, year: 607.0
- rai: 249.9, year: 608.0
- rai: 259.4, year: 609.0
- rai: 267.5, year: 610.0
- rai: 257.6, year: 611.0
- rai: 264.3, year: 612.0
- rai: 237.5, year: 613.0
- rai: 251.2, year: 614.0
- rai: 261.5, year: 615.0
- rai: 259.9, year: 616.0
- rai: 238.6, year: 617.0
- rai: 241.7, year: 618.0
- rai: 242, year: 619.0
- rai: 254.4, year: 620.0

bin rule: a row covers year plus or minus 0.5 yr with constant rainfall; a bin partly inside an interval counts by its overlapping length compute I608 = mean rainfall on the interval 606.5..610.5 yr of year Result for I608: 258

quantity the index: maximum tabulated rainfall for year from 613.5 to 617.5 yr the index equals 261.5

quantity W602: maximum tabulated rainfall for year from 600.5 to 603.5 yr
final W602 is 284.3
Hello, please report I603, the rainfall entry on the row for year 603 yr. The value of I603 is 284.3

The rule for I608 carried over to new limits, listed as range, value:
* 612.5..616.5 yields 253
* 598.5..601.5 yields 270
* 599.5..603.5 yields 273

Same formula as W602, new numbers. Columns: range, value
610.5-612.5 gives 264.3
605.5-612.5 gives 267.5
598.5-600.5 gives 283.5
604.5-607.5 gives 269.8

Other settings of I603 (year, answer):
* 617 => 238.6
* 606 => 248.9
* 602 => 277.8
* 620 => 254.4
